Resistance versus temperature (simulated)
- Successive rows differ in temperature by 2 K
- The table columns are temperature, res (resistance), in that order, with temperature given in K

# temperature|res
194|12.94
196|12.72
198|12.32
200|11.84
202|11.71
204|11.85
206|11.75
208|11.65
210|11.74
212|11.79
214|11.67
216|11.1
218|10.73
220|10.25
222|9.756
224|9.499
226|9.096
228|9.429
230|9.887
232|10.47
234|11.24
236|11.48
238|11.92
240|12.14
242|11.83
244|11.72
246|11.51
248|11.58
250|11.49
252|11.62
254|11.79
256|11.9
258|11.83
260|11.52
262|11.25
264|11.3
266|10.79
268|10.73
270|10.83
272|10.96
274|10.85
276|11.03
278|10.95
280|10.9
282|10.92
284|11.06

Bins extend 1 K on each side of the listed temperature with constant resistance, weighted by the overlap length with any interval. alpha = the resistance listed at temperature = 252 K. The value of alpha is 11.62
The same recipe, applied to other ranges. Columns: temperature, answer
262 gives 11.25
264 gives 11.3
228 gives 9.429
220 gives 10.25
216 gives 11.1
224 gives 9.499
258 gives 11.83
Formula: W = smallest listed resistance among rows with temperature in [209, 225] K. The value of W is 9.499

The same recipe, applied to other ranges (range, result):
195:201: 11.84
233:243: 11.24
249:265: 11.25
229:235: 9.887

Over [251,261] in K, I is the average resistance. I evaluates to 11.7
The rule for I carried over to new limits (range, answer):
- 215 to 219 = 10.9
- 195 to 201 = 12.3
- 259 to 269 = 11.1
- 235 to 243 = 11.8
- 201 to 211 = 11.7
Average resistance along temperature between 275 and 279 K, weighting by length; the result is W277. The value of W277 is 11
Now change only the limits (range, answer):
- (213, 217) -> 11.4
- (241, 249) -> 11.7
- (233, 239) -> 11.5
